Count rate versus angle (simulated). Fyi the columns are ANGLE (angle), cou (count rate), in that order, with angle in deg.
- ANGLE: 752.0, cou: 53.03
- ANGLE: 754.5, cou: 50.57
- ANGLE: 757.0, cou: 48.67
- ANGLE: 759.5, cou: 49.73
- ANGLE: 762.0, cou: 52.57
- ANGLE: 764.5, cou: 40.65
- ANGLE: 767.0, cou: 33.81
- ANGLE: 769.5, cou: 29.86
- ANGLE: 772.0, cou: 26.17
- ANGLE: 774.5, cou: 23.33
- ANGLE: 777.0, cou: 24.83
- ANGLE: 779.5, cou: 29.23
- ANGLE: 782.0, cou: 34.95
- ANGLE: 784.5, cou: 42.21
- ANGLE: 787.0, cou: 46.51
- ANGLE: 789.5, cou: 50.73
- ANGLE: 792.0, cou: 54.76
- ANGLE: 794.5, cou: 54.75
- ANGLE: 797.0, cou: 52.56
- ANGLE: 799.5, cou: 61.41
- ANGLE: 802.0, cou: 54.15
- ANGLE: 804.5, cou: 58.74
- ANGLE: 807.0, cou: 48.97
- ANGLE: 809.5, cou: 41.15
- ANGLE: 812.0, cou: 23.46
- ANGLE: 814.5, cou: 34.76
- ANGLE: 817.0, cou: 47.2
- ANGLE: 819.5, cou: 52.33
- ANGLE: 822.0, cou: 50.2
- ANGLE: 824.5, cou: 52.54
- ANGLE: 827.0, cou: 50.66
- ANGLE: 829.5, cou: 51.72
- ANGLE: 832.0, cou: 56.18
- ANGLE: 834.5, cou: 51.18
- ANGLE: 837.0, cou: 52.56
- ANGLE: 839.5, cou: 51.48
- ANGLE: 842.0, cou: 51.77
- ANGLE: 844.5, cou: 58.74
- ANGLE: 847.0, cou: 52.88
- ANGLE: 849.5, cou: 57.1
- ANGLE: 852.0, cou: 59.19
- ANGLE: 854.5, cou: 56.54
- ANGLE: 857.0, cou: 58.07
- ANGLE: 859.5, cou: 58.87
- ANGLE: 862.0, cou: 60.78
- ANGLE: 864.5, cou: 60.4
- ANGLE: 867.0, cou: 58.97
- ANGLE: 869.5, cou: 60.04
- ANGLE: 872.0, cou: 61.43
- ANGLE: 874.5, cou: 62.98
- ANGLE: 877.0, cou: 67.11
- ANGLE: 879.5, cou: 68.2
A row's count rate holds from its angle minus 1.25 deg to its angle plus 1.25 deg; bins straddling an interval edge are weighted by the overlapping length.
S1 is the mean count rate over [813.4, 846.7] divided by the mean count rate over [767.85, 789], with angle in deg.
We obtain 1.55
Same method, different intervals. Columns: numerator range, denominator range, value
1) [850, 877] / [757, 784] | 1.70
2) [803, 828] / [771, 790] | 1.35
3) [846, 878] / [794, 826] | 1.23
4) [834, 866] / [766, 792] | 1.60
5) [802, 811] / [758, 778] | 1.40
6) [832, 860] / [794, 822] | 1.15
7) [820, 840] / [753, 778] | 1.36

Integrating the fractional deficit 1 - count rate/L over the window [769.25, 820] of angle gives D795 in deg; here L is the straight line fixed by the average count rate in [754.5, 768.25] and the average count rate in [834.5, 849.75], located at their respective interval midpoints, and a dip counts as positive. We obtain 6.7 deg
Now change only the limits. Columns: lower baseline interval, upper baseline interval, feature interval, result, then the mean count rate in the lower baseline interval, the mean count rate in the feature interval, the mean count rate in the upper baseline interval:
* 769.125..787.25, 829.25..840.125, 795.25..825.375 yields -3.6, 31.5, 48.2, 52.8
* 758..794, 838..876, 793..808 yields -3.5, 38.9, 55.2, 58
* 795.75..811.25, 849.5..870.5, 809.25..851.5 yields 4.5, 51.9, 49.5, 59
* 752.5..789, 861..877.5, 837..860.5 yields 0.4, 38.6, 55.9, 61.4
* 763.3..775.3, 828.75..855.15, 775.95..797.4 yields -3.6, 31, 43.2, 54.5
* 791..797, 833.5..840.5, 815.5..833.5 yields 0.4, 54.3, 51.3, 51.8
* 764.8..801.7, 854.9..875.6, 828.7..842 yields 0.1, 40.7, 52.6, 60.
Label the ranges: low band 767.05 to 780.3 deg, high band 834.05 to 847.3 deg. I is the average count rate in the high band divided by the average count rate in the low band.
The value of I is 1.95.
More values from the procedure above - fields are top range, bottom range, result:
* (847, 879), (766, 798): 1.55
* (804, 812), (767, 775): 1.60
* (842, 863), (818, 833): 1.10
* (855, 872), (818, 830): 1.16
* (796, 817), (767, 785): 1.57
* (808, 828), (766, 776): 1.57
